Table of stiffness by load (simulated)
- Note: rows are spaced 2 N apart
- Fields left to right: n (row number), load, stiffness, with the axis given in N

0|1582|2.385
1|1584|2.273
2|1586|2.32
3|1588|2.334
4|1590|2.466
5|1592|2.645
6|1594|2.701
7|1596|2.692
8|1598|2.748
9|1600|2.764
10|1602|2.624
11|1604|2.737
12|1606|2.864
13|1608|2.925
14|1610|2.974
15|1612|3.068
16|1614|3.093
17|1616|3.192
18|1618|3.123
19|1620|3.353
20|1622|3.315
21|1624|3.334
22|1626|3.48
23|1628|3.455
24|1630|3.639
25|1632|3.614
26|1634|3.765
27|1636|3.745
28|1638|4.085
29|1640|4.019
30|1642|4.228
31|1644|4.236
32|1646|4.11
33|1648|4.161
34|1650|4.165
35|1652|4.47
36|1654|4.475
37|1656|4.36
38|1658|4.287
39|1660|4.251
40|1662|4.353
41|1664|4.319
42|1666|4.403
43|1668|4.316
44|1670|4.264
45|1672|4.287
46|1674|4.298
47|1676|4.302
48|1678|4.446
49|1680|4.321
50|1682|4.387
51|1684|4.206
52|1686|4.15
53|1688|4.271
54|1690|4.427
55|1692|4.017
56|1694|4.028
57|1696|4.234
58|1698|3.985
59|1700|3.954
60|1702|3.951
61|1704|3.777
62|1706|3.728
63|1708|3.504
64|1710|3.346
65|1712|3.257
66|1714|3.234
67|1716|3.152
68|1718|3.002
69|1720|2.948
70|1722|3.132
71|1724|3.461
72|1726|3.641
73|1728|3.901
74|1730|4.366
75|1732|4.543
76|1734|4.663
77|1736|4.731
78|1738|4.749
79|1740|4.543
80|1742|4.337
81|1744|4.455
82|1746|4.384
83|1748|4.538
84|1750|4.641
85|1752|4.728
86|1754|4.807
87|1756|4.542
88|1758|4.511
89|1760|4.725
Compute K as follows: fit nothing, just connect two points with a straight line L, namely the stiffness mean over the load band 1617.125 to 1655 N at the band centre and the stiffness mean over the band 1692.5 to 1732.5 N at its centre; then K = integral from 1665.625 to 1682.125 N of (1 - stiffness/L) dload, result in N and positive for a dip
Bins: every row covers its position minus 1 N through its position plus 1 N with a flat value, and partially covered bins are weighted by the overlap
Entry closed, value -2.59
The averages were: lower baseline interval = 3.83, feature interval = 4.33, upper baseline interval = 3.65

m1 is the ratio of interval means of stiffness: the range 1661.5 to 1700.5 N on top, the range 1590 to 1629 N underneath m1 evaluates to 1.4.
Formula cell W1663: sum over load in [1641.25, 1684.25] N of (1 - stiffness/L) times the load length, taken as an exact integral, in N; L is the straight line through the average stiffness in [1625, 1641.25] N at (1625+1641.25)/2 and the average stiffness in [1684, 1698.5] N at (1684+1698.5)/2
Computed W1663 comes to -3.8 N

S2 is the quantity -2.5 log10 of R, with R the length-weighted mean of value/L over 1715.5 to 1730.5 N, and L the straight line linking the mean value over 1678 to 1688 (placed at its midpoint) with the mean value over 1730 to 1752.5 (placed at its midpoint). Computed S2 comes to 0.29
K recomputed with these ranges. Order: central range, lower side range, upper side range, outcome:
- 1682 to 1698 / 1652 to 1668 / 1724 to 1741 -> 0.6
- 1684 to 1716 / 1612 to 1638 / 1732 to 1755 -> 2.4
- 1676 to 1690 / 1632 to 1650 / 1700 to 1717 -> -2.2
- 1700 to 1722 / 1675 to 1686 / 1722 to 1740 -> 4.4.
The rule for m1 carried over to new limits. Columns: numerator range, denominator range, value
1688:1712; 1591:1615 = 1.38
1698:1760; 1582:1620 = 1.46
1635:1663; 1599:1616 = 1.45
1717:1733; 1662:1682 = 0.84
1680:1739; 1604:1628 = 1.24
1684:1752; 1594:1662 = 1.12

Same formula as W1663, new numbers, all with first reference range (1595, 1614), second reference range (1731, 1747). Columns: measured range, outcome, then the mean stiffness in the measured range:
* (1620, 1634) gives -1.6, 3.49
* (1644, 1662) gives -4.3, 4.29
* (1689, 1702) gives -0.3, 4.1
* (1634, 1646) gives -2.7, 4.04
